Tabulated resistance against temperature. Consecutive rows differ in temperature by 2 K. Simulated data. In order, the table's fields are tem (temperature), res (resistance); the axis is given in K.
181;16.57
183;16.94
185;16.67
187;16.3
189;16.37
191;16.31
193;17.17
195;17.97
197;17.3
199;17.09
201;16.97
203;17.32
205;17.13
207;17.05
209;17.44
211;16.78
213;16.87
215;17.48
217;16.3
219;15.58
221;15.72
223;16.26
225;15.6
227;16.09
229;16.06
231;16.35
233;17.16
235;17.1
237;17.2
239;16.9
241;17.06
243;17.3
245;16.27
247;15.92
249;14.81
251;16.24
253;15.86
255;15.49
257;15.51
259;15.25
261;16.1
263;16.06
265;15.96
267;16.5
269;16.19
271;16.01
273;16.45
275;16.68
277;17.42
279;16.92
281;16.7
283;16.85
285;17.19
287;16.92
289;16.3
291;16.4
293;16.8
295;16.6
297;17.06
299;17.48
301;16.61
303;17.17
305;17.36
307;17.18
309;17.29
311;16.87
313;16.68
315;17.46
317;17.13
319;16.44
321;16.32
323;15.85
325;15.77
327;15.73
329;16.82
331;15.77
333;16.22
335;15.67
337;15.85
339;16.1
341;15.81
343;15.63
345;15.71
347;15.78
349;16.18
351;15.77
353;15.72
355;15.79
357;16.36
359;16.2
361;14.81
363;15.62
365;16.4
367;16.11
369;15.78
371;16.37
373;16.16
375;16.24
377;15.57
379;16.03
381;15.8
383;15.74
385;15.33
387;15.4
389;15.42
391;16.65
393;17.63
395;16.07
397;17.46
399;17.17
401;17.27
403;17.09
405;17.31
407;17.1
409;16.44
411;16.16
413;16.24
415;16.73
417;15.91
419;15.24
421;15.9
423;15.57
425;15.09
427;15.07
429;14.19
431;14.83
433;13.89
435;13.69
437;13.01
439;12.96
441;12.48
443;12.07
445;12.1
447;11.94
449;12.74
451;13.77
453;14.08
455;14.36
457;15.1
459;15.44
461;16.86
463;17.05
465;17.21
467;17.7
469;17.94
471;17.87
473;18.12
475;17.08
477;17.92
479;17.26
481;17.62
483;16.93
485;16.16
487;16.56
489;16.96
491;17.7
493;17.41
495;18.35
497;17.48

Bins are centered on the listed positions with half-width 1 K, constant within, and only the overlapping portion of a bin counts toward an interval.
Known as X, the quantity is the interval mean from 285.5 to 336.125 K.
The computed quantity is 16.6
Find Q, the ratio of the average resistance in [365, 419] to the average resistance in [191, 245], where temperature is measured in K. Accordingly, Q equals 0.97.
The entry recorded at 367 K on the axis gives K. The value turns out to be 16.11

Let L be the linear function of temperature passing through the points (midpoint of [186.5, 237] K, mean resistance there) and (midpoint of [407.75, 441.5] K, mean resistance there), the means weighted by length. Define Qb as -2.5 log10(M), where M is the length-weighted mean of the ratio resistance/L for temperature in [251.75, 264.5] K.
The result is 0.04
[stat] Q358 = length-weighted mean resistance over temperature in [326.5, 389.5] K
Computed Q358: 15.9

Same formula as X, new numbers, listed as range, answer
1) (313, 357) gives 16.1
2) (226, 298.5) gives 16.4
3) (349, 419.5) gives 16.2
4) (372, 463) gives 15.3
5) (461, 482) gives 17.5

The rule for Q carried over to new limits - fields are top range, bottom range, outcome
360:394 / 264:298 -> 0.96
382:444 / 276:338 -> 0.93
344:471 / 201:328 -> 0.94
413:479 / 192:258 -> 0.91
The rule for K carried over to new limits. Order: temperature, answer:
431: 14.83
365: 16.4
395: 16.07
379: 16.03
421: 15.9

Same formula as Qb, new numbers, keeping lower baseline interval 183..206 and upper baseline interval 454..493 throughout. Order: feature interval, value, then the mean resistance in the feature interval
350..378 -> 0.07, 15.9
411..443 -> 0.16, 14.7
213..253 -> 0.04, 16.4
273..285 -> 0.00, 16.9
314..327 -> 0.03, 16.4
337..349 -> 0.07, 15.8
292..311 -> -0.01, 17.1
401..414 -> 0.01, 16.8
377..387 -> 0.09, 15.7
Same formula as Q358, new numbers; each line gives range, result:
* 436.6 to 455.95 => 12.9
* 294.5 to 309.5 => 17.1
